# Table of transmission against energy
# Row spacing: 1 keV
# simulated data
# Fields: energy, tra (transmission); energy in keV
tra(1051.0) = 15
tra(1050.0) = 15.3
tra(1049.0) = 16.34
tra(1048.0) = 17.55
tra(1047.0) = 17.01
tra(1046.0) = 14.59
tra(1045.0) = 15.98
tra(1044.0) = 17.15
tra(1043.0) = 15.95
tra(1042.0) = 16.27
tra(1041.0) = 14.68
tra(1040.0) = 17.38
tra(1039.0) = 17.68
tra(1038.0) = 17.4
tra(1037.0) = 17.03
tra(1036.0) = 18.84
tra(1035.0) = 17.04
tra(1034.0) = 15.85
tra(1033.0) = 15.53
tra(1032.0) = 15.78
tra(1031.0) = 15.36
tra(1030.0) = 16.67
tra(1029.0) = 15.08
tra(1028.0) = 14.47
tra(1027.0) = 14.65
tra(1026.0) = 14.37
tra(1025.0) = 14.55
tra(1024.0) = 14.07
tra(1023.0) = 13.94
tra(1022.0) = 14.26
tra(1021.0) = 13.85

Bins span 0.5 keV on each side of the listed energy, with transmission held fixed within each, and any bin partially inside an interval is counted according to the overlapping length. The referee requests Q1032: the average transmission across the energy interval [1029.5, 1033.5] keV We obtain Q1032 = 15.8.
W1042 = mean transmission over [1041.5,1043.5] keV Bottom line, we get 16.1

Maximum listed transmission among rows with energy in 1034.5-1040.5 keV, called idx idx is 18.84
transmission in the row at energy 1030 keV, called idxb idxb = 16.67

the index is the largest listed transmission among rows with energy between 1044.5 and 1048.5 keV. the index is 17.55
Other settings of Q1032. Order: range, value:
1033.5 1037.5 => 17.2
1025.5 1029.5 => 14.6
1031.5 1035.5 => 16.1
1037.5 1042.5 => 16.7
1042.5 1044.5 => 16.5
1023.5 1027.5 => 14.4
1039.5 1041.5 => 16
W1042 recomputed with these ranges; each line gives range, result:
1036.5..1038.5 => 17.2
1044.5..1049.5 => 16.3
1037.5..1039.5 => 17.5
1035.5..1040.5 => 17.7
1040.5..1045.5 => 16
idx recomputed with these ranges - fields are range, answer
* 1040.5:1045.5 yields 17.15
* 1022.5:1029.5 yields 15.08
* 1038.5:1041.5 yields 17.68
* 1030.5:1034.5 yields 15.85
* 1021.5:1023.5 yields 14.26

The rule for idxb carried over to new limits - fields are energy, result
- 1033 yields 15.53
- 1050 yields 15.3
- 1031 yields 15.36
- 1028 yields 14.47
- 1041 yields 14.68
